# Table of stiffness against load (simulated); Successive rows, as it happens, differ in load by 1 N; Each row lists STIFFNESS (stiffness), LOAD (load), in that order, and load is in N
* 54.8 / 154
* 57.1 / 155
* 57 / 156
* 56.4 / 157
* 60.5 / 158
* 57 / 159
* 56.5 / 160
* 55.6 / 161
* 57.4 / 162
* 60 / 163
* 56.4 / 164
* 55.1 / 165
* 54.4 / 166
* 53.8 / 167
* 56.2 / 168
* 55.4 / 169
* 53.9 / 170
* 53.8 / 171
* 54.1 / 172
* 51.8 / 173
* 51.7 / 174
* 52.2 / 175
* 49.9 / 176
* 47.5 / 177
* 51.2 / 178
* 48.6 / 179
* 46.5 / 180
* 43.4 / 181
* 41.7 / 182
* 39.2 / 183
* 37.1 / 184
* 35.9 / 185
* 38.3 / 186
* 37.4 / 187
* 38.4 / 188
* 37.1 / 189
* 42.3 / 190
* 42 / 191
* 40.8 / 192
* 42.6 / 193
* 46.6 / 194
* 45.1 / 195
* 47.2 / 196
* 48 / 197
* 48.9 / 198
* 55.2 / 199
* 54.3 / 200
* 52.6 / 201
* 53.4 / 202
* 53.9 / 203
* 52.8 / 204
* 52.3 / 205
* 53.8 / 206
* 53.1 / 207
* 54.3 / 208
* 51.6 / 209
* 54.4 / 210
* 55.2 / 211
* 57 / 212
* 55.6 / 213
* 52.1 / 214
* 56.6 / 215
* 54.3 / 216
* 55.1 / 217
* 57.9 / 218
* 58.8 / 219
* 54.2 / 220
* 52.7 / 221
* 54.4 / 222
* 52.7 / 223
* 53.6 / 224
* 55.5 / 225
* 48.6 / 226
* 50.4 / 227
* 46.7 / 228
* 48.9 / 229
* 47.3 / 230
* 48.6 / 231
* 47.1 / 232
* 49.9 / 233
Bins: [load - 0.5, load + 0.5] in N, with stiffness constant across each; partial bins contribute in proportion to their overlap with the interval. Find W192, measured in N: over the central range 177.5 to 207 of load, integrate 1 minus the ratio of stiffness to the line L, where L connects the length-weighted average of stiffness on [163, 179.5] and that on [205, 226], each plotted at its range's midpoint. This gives 4.3 N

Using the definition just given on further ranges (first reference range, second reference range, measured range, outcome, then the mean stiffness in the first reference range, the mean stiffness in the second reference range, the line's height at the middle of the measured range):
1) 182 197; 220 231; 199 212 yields -2.35 N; 41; 51.1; 45.5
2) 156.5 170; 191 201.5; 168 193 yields 3.13 N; 56.4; 47.8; 51.9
